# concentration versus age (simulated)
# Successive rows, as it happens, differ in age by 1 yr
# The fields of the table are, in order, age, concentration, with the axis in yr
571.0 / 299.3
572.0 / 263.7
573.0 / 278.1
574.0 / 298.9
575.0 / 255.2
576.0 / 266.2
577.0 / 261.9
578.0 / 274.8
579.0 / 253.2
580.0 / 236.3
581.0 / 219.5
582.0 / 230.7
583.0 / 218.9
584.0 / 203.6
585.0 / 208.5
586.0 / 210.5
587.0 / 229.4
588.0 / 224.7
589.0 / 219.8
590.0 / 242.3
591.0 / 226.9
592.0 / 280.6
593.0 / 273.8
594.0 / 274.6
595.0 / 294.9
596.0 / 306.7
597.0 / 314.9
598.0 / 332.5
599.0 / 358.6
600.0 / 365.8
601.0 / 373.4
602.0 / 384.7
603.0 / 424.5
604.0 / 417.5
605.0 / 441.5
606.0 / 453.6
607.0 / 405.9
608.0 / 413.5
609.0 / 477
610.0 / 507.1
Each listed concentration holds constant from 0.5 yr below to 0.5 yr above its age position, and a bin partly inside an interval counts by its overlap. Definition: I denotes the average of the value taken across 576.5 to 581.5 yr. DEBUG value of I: 249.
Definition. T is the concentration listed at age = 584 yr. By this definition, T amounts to 203.6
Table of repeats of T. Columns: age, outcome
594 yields 274.6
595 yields 294.9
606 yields 453.6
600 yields 365.8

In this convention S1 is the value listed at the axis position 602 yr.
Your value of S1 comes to 384.7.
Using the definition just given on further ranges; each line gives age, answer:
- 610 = 507.1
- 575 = 255.2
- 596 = 306.7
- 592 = 280.6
